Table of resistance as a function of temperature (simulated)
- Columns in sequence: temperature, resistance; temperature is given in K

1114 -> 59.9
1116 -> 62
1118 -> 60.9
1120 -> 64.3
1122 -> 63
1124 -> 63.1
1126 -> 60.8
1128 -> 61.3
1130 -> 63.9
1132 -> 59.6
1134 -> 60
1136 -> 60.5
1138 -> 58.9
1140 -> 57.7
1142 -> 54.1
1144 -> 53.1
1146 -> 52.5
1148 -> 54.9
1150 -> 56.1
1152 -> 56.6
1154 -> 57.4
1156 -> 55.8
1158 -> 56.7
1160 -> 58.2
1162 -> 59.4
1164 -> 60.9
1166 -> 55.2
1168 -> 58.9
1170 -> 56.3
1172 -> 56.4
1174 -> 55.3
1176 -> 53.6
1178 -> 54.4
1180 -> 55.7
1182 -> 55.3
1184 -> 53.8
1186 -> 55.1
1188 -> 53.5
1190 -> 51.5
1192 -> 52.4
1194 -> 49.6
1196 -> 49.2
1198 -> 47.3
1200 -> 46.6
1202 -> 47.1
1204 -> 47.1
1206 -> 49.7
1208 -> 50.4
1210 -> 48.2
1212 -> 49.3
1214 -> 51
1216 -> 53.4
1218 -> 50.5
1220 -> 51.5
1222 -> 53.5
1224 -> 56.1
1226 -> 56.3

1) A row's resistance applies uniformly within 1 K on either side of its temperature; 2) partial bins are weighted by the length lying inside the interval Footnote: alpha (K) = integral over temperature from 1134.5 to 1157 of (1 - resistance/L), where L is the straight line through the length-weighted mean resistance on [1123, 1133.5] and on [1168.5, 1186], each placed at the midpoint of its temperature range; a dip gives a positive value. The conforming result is 1.2 K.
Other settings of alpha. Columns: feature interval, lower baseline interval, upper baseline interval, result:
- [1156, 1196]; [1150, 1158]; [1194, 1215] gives -1.6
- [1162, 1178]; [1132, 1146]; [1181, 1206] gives -1.0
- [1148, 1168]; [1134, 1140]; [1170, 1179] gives -0.1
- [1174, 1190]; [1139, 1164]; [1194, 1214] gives -0.8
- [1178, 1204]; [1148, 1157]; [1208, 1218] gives 0.6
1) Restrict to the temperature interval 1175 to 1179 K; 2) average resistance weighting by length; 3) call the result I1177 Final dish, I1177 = 54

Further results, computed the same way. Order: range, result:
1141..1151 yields 54.1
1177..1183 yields 55.1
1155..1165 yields 58.2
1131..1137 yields 60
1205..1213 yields 49.4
